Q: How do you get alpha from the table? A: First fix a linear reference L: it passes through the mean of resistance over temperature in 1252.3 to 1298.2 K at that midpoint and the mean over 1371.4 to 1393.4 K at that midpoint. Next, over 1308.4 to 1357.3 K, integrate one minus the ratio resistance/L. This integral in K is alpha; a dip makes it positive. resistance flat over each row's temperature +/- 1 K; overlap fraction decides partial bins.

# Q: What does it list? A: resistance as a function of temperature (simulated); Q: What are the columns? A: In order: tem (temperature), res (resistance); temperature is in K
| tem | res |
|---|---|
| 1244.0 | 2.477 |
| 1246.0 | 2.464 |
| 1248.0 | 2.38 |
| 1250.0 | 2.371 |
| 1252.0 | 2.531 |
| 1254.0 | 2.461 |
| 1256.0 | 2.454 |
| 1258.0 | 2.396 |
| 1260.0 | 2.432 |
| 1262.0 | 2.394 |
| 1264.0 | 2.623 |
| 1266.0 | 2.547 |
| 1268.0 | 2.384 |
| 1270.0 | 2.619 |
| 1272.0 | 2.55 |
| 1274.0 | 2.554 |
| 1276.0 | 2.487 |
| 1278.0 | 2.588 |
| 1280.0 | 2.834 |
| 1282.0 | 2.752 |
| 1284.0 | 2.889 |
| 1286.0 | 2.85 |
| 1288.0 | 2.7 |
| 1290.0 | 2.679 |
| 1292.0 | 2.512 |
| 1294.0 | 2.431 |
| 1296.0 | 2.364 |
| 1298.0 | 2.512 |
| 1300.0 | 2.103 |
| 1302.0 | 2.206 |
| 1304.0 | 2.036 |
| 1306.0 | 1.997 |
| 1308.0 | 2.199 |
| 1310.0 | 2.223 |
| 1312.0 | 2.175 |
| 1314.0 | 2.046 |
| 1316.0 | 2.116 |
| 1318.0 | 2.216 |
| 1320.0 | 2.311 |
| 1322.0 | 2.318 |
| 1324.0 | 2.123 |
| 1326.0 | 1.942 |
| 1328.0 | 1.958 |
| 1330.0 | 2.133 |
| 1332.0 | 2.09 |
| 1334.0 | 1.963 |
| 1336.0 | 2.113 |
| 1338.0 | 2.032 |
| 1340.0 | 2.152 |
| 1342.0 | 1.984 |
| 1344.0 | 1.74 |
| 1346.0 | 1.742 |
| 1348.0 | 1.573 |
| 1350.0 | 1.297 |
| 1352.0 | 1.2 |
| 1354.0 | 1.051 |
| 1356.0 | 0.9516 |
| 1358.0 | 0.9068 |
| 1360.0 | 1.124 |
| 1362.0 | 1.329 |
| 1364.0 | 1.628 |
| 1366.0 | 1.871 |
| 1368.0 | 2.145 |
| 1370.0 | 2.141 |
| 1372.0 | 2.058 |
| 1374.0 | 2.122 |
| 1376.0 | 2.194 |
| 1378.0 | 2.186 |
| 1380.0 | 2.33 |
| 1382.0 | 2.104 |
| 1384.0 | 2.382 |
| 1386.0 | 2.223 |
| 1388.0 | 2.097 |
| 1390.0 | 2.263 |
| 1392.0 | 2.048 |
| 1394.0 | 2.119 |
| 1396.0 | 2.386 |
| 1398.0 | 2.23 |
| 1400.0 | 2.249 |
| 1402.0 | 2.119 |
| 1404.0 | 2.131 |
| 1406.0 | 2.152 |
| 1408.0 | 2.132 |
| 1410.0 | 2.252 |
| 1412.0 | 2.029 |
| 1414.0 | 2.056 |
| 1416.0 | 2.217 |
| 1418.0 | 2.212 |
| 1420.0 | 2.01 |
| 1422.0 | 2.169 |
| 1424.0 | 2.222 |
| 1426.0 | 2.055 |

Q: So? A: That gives 9.8 K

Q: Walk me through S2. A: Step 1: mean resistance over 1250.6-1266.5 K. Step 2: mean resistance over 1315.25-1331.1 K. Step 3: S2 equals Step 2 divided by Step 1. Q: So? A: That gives 0.9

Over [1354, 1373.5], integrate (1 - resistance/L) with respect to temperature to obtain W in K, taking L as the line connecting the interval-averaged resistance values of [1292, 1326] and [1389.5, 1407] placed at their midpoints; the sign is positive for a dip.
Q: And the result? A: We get 5.6 K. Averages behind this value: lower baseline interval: 2.21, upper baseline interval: 2.19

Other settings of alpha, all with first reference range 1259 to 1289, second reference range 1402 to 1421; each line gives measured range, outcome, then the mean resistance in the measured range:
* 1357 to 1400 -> 4.6 K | 2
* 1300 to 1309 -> 1.4 K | 2.11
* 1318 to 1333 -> 1.9 K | 2.13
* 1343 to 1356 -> 5.3 K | 1.4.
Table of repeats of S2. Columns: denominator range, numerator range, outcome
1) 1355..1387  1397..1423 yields 1.16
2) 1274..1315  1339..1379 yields 0.69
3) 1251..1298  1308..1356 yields 0.75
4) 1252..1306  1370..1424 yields 0.87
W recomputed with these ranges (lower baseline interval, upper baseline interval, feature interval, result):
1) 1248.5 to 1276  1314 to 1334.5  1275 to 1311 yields -2.47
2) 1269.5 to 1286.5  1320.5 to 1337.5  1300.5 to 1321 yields 1.28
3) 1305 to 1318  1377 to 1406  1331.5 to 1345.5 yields 1.03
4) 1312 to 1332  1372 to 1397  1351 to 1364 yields 6.20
